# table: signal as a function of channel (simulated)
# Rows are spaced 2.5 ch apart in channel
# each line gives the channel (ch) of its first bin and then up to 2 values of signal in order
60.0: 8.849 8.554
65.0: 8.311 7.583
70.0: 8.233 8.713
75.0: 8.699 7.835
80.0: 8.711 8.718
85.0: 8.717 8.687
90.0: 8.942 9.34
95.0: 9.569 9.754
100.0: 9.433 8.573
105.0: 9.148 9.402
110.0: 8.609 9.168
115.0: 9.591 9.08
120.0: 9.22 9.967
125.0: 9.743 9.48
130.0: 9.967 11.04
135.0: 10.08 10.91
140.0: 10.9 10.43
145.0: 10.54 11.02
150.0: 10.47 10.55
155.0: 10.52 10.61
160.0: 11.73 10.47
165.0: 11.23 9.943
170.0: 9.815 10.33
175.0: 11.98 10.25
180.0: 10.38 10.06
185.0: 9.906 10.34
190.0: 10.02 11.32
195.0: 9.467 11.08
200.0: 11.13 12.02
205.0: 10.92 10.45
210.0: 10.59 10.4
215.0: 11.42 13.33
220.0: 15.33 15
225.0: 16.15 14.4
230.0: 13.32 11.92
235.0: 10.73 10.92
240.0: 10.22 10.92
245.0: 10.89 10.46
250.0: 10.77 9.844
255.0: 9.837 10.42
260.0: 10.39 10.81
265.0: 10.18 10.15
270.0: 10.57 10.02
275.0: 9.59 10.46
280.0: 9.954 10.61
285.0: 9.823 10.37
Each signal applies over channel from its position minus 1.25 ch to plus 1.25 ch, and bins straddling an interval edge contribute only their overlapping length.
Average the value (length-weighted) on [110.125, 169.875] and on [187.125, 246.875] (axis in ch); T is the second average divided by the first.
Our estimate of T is 1.1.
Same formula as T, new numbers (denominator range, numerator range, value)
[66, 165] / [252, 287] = 1.06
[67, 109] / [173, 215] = 1.21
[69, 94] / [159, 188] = 1.21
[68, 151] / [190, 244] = 1.26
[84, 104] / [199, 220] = 1.26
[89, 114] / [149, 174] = 1.15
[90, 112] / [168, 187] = 1.13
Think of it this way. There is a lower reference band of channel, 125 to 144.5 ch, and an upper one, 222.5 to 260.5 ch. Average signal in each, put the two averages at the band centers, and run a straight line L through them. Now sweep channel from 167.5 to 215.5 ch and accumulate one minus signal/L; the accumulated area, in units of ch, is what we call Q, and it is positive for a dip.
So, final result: 1.75 ch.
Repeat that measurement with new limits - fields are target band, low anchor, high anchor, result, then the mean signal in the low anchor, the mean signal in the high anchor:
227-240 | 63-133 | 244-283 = -2.4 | 9.05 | 10.3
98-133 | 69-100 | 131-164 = 1.2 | 8.86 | 10.7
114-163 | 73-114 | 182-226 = -1.3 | 8.96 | 11.6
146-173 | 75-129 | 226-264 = -1.9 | 9.12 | 11.1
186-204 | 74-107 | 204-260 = 0.4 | 8.95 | 11.7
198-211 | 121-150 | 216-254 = 0.7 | 10.4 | 12.3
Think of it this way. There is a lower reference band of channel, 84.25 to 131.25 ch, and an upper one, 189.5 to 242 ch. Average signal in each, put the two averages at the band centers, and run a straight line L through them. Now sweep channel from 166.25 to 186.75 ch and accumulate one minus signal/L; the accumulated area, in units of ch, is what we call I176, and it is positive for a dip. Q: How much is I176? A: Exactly 1.2 ch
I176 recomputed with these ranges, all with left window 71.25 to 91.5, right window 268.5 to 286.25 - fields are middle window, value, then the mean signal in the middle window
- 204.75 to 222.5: -4.4 ch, 12.1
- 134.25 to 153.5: -3.2 ch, 10.6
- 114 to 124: -0.6 ch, 9.47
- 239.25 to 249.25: -0.8 ch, 10.7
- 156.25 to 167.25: -2.0 ch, 10.9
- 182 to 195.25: -1.1 ch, 10.2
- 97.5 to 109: -0.5 ch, 9.19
